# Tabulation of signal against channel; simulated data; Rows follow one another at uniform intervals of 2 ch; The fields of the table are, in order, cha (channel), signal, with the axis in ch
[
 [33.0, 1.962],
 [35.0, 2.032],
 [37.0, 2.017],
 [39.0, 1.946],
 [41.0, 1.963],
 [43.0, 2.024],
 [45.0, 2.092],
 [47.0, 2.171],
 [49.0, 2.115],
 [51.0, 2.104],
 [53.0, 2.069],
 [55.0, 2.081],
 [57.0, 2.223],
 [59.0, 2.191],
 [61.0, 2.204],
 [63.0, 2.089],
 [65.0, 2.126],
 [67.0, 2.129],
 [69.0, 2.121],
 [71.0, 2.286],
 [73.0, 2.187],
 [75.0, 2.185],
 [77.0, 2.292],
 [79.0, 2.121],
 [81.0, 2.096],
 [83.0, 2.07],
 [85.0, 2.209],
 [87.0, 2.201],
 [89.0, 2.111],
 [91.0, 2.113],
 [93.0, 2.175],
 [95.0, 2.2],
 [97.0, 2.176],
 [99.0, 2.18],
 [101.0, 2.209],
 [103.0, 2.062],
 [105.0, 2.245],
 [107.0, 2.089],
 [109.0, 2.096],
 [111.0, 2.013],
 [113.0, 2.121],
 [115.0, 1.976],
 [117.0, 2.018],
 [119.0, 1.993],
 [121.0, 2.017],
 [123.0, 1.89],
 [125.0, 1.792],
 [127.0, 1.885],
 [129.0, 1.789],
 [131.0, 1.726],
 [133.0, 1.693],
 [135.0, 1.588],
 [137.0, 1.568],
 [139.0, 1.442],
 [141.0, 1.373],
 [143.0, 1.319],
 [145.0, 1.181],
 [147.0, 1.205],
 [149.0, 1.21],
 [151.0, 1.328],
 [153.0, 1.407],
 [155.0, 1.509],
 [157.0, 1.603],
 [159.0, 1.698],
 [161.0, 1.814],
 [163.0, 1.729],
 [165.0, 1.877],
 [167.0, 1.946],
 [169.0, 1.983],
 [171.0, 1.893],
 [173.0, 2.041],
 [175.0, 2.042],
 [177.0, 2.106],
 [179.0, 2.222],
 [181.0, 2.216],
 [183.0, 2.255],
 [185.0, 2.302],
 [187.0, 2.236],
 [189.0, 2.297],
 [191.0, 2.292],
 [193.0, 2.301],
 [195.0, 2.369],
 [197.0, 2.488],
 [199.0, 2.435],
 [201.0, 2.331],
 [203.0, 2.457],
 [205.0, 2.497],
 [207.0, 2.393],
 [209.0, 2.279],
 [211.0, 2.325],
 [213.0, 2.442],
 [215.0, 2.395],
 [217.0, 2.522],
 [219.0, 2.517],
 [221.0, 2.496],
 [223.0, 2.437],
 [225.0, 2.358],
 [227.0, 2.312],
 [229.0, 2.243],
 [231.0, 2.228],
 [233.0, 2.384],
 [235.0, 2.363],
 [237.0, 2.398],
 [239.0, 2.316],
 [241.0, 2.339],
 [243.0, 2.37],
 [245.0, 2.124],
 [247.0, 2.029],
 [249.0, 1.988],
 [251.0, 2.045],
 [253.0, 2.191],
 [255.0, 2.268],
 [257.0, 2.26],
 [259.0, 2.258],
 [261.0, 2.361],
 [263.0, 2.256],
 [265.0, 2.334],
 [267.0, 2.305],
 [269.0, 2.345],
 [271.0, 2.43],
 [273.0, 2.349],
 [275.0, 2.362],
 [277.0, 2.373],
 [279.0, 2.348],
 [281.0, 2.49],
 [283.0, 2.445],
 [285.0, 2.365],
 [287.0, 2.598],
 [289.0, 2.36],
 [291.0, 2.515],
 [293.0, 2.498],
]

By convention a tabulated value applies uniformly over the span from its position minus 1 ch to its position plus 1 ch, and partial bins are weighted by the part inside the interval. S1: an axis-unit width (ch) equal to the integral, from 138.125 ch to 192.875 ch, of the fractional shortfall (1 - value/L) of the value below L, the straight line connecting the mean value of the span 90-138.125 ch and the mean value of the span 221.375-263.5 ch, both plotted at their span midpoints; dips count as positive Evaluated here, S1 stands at 7.7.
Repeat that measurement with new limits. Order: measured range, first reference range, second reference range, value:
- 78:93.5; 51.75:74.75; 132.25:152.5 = -1.60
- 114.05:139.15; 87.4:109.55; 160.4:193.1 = 3.78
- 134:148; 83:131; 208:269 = 4.89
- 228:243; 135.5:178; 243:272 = -1.61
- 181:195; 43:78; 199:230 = 0.45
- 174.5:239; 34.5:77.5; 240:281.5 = -3.17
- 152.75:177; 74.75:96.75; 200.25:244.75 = 4.96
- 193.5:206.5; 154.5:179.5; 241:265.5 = -2.69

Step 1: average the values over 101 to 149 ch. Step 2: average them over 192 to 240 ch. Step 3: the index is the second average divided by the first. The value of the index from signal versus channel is 1.34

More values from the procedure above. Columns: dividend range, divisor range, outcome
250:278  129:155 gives 1.60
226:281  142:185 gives 1.30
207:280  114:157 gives 1.43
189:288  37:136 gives 1.13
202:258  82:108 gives 1.08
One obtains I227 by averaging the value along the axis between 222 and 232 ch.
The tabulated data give 2.32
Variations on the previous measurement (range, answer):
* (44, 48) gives 2.13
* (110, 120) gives 2.02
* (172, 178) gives 2.06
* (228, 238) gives 2.32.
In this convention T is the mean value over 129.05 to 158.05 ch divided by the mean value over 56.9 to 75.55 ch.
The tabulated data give 0.67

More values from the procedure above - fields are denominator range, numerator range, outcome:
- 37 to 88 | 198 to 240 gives 1.12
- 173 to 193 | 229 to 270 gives 1.02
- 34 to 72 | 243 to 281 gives 1.08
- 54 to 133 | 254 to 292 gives 1.13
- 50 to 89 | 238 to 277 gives 1.05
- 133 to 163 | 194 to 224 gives 1.66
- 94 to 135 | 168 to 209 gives 1.13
